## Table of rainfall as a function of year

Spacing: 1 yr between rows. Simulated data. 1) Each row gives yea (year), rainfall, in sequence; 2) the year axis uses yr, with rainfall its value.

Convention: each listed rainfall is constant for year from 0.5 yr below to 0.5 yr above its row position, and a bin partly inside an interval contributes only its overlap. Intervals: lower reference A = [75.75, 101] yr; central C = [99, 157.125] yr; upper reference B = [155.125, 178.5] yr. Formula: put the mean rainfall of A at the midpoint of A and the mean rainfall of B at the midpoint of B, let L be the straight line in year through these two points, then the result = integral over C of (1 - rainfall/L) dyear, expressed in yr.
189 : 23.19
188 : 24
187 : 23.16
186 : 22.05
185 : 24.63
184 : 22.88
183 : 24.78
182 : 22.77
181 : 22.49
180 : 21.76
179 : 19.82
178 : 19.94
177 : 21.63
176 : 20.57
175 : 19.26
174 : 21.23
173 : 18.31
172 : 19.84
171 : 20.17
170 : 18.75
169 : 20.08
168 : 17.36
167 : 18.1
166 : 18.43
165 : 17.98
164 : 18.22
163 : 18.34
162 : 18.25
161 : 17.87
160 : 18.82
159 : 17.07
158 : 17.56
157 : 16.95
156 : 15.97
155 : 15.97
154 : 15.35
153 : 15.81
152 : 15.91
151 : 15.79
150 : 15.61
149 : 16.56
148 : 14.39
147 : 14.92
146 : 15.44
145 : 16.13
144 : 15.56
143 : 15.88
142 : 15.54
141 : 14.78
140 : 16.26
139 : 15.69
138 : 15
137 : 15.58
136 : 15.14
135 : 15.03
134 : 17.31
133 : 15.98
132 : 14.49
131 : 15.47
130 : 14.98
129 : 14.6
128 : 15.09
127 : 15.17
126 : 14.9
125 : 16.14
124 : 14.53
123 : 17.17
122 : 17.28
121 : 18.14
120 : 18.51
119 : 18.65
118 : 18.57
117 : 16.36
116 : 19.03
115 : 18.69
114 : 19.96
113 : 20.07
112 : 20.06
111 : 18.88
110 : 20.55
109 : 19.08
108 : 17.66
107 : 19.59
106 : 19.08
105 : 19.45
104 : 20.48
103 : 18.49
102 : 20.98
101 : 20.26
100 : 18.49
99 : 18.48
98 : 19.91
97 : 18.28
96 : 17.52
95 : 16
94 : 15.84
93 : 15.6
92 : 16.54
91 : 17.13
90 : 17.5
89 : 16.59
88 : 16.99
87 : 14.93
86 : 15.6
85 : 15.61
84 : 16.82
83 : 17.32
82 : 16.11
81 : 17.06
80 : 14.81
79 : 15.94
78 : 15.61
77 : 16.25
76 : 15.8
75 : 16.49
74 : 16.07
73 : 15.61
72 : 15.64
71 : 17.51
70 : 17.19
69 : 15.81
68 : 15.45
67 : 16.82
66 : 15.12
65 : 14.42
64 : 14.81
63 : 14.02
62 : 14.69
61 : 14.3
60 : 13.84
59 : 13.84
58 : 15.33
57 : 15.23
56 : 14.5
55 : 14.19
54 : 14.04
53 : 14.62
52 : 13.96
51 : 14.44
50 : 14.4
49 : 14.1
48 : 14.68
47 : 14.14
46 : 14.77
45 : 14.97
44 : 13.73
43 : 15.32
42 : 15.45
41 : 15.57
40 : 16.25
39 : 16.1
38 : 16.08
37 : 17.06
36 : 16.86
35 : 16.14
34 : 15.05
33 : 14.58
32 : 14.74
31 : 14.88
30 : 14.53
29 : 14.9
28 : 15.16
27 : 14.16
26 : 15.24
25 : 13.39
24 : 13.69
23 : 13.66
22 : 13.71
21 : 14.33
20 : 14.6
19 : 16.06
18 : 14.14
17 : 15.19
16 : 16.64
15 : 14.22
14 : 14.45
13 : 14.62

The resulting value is 2.3 yr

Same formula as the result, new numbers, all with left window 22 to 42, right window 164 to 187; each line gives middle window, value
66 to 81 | 0.6 yr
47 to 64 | 1.7 yr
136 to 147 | 2.1 yr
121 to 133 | 2.0 yr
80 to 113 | -0.5 yr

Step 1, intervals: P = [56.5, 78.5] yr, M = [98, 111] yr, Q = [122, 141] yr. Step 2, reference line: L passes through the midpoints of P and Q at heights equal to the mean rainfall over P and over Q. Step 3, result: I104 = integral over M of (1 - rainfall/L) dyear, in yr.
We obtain -3.3 yr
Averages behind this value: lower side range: 15.4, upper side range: 15.5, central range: 19.4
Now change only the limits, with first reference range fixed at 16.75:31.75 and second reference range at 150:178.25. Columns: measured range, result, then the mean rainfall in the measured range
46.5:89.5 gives 0.78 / 15.4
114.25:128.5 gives -0.04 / 17.1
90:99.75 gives -0.57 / 17.3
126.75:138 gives 1.28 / 15.3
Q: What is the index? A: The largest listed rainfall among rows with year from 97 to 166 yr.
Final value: 20.98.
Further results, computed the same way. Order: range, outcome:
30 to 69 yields 17.06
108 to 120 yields 20.55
